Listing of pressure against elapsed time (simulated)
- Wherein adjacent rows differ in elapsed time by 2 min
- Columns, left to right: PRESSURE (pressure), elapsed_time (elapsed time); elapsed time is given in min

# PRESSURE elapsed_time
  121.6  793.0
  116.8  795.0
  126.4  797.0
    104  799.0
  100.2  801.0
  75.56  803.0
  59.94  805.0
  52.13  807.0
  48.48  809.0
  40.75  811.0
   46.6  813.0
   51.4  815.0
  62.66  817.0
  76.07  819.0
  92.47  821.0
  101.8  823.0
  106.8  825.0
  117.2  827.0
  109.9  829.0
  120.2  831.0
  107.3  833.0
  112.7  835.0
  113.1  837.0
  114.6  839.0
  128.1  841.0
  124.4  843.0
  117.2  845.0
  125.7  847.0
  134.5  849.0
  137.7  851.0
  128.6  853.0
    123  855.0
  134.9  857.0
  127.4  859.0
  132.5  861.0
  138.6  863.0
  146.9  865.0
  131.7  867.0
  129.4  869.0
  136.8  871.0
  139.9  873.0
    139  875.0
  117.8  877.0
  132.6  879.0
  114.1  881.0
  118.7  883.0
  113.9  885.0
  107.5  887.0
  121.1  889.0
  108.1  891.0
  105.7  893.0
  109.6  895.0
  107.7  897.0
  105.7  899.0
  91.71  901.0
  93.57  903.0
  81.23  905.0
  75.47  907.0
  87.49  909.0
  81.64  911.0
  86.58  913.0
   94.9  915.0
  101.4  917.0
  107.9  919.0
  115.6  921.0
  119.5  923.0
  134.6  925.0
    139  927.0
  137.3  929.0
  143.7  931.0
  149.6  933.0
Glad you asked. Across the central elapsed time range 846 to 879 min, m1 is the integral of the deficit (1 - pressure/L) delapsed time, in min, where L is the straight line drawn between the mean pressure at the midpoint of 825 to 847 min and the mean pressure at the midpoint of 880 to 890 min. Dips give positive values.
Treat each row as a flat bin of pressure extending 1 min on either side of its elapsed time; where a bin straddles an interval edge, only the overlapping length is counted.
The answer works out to -4.9 min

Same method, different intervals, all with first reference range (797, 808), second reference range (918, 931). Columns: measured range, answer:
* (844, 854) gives -2.9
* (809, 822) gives 4.0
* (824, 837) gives -2.7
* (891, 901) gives 0.9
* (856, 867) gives -3.3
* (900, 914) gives 4.1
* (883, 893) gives 0.1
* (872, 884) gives -1.8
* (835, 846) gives -2.5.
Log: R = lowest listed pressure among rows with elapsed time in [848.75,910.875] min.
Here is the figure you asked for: 75.47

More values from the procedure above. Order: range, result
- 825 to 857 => 106.8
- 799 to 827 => 40.75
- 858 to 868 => 127.4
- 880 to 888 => 107.5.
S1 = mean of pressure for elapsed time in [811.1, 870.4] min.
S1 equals 113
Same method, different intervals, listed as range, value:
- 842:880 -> 132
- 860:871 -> 136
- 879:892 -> 115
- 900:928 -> 101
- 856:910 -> 117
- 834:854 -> 124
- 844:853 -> 129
